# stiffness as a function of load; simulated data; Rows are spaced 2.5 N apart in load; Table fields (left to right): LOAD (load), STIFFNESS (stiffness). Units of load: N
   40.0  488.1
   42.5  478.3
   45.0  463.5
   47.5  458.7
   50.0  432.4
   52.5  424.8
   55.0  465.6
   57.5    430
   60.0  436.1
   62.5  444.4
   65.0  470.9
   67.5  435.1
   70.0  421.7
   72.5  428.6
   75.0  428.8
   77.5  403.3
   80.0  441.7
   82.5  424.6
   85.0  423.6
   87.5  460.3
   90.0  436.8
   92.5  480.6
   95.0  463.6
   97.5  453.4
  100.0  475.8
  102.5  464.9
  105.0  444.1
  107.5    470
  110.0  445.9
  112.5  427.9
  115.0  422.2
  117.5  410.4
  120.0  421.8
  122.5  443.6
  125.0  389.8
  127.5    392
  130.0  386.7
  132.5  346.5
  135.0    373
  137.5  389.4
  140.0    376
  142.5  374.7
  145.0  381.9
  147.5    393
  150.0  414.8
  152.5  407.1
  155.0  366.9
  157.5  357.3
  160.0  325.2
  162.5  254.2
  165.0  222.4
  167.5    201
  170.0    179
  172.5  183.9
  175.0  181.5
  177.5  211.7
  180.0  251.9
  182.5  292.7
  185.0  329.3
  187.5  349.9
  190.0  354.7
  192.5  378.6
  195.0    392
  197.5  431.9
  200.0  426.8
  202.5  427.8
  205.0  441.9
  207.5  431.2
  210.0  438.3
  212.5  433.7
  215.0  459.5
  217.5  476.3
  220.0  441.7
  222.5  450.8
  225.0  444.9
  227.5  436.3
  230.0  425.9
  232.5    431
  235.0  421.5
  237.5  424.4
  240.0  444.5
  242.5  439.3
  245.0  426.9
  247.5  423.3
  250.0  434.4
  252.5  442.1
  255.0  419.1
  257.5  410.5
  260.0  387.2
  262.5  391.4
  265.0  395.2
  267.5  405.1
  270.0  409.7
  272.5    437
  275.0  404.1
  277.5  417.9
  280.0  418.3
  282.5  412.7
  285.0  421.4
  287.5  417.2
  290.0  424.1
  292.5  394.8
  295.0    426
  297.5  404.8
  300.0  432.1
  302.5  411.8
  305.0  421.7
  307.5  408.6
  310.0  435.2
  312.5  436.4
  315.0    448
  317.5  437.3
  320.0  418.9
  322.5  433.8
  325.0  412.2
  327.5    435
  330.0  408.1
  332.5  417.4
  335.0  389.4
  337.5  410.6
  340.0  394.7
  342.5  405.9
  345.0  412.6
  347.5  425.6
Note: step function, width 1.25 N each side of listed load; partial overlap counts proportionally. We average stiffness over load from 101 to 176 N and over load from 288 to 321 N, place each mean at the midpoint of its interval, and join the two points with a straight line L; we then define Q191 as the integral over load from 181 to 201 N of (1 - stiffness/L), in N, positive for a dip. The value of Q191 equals 0.8 N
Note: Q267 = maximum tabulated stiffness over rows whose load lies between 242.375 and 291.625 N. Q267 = 442.1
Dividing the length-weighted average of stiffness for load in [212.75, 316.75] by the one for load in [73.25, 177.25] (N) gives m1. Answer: 1.1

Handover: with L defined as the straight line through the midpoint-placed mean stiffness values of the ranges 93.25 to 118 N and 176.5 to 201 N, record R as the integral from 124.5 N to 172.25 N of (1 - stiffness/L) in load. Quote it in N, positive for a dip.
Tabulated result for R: 6.9 N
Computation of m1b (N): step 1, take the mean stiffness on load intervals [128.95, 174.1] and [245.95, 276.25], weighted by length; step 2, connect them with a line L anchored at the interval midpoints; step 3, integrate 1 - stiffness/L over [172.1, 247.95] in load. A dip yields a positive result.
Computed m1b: -3.4 N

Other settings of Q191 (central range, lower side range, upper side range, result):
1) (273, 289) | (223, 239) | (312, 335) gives 0.44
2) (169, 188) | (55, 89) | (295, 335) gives 8.21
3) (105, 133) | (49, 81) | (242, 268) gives 0.82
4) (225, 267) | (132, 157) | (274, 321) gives -1.51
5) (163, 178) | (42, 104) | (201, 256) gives 8.23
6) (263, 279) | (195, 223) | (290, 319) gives 0.68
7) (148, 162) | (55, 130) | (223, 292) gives 2.02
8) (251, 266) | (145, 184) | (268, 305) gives -0.85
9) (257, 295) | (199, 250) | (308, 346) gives 1.60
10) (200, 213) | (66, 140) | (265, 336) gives -0.34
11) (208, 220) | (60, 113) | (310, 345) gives -0.50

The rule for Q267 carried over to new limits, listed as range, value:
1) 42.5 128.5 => 480.6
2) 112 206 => 443.6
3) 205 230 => 476.3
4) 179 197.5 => 431.9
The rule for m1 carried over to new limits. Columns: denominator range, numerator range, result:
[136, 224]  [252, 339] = 1.17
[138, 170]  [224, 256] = 1.29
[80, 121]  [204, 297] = 0.96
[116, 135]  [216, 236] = 1.11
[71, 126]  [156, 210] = 0.73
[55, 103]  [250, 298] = 0.93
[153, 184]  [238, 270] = 1.63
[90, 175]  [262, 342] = 1.10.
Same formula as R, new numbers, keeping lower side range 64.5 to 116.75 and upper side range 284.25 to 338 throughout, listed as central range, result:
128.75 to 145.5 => 2.4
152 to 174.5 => 8.6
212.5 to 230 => -0.8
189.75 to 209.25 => 0.8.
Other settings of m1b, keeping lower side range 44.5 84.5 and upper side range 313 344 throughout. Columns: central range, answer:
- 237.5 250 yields -0.2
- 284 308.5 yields 0.2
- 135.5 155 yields 1.9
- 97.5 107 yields -0.6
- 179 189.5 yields 2.9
